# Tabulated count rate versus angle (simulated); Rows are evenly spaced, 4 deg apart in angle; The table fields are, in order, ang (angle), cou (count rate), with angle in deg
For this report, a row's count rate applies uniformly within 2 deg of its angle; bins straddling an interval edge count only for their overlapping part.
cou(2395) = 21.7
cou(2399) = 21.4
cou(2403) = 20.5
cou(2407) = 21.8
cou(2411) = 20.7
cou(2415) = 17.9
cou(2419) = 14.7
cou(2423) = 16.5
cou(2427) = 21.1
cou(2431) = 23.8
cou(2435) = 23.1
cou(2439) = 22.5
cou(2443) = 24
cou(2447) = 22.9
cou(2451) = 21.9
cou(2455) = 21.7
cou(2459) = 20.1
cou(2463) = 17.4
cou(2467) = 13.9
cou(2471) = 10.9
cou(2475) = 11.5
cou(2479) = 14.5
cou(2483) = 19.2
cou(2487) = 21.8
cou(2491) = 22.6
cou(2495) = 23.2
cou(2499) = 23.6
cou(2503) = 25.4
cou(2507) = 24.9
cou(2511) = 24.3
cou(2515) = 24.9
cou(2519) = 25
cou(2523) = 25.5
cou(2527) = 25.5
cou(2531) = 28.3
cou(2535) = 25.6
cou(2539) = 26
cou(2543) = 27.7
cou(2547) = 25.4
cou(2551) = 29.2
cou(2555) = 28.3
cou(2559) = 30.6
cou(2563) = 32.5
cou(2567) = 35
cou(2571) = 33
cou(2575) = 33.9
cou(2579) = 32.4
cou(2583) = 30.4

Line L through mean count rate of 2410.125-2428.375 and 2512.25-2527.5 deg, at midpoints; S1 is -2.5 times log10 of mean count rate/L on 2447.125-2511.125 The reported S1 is 0.13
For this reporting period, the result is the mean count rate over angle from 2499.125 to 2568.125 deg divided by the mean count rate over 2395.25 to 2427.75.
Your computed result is 1.40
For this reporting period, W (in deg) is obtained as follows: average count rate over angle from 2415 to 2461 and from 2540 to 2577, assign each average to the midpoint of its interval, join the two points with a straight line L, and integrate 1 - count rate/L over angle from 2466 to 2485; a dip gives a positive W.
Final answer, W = 7.91 deg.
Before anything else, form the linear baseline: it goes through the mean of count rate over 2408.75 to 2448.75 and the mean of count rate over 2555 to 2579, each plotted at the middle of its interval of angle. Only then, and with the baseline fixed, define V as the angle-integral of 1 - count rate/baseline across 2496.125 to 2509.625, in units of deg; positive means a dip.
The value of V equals 1.27 deg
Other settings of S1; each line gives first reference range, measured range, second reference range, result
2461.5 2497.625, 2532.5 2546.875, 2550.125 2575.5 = 0.06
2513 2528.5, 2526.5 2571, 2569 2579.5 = 0.02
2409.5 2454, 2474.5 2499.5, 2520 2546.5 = 0.21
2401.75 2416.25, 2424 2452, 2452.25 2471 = -0.20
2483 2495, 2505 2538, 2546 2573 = 0.02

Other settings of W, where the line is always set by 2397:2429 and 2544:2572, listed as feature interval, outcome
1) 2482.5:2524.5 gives 3.9 deg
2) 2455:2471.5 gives 4.5 deg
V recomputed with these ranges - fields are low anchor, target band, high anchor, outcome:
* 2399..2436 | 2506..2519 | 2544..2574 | 1.1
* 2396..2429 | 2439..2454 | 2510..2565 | -0.9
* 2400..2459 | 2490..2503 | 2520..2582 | 1.0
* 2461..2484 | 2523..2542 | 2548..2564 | -0.7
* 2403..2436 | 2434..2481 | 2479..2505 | 5.2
